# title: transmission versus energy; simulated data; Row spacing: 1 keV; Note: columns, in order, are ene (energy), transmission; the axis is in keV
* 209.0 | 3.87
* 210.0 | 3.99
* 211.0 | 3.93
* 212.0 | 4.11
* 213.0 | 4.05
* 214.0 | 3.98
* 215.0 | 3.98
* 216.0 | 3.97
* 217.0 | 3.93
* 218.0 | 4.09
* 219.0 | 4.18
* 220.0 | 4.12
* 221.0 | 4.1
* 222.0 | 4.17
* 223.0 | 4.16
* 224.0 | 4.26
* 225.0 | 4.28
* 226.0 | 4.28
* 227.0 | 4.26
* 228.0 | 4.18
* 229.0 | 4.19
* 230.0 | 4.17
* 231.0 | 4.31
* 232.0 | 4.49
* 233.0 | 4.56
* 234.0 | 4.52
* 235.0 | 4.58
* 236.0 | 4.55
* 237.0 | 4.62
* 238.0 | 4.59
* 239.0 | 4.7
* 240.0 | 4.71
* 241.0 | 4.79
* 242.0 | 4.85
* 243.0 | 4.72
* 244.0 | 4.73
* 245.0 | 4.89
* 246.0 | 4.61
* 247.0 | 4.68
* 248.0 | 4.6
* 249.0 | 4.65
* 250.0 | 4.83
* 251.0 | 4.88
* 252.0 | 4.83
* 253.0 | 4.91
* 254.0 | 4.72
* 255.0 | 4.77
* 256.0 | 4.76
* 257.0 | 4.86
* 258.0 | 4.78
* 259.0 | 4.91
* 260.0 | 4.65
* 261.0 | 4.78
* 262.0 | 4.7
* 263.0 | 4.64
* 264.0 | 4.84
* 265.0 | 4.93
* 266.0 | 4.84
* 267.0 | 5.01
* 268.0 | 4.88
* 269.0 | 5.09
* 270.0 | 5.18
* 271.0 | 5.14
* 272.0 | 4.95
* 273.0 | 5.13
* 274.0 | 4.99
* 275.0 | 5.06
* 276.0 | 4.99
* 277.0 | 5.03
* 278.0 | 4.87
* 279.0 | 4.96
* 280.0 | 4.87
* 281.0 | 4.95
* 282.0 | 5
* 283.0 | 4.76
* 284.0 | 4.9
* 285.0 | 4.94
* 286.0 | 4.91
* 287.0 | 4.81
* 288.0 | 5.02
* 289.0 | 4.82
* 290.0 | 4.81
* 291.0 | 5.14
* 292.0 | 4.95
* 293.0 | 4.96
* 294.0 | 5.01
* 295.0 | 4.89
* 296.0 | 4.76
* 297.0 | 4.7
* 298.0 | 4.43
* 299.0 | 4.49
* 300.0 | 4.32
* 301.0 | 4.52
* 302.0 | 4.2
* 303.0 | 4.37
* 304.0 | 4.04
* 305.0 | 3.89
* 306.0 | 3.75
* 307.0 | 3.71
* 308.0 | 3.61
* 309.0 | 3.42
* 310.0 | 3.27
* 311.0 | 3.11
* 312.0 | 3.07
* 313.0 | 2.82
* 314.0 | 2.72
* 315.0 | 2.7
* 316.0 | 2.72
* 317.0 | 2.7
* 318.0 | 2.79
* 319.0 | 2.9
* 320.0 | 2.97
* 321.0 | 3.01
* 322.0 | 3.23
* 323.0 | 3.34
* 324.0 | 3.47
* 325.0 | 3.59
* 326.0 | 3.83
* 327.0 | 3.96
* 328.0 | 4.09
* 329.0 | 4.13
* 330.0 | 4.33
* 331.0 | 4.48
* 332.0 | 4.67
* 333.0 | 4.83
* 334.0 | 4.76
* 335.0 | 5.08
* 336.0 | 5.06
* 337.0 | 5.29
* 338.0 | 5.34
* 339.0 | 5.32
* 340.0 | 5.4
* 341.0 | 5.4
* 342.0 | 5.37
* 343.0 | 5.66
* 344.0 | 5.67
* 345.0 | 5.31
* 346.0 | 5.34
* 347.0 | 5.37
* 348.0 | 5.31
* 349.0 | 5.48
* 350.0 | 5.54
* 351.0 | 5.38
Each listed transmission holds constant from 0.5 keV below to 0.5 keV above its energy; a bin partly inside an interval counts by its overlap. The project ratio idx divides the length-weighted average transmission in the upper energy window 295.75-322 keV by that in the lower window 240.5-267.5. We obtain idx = 0.7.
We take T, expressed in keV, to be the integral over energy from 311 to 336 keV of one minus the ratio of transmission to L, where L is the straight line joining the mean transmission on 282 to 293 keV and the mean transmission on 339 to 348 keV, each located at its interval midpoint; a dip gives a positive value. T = 7.8 keV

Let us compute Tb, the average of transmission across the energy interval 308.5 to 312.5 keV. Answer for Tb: 3.22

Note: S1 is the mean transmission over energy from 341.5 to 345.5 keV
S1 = 5.5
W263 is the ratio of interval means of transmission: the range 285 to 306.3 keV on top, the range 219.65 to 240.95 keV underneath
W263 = 1.06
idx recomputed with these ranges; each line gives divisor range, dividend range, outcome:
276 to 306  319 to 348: 0.97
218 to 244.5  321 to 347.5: 1.06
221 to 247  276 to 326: 0.91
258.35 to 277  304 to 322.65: 0.64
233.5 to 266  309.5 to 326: 0.64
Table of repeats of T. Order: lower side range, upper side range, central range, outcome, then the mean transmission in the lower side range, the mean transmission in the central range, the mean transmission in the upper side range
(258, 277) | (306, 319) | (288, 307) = -4.4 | 4.93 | 4.55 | 3.07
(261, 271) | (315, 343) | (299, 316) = 3.2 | 4.91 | 3.6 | 4.15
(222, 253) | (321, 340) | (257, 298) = -4.0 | 4.55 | 4.91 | 4.37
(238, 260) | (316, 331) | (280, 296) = -3.3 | 4.76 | 4.92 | 3.46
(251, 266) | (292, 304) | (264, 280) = -0.9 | 4.8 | 4.99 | 4.6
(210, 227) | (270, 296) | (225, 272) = -2.1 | 4.1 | 4.7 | 4.96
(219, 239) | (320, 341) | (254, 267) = -1.3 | 4.34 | 4.79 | 4.35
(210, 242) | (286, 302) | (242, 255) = -0.9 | 4.29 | 4.76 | 4.76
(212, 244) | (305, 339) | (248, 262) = -2.1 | 4.34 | 4.78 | 3.75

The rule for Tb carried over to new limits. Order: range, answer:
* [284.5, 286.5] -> 4.93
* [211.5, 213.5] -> 4.08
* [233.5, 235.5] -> 4.55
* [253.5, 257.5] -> 4.78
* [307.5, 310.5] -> 3.43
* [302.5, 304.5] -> 4.21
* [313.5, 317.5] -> 2.71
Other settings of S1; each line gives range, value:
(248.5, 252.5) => 4.8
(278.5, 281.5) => 4.93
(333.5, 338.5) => 5.11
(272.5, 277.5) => 5.04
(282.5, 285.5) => 4.87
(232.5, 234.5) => 4.54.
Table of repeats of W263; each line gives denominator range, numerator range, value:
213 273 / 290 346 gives 0.91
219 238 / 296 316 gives 0.87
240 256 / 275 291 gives 1.03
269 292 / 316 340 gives 0.82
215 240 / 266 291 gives 1.15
